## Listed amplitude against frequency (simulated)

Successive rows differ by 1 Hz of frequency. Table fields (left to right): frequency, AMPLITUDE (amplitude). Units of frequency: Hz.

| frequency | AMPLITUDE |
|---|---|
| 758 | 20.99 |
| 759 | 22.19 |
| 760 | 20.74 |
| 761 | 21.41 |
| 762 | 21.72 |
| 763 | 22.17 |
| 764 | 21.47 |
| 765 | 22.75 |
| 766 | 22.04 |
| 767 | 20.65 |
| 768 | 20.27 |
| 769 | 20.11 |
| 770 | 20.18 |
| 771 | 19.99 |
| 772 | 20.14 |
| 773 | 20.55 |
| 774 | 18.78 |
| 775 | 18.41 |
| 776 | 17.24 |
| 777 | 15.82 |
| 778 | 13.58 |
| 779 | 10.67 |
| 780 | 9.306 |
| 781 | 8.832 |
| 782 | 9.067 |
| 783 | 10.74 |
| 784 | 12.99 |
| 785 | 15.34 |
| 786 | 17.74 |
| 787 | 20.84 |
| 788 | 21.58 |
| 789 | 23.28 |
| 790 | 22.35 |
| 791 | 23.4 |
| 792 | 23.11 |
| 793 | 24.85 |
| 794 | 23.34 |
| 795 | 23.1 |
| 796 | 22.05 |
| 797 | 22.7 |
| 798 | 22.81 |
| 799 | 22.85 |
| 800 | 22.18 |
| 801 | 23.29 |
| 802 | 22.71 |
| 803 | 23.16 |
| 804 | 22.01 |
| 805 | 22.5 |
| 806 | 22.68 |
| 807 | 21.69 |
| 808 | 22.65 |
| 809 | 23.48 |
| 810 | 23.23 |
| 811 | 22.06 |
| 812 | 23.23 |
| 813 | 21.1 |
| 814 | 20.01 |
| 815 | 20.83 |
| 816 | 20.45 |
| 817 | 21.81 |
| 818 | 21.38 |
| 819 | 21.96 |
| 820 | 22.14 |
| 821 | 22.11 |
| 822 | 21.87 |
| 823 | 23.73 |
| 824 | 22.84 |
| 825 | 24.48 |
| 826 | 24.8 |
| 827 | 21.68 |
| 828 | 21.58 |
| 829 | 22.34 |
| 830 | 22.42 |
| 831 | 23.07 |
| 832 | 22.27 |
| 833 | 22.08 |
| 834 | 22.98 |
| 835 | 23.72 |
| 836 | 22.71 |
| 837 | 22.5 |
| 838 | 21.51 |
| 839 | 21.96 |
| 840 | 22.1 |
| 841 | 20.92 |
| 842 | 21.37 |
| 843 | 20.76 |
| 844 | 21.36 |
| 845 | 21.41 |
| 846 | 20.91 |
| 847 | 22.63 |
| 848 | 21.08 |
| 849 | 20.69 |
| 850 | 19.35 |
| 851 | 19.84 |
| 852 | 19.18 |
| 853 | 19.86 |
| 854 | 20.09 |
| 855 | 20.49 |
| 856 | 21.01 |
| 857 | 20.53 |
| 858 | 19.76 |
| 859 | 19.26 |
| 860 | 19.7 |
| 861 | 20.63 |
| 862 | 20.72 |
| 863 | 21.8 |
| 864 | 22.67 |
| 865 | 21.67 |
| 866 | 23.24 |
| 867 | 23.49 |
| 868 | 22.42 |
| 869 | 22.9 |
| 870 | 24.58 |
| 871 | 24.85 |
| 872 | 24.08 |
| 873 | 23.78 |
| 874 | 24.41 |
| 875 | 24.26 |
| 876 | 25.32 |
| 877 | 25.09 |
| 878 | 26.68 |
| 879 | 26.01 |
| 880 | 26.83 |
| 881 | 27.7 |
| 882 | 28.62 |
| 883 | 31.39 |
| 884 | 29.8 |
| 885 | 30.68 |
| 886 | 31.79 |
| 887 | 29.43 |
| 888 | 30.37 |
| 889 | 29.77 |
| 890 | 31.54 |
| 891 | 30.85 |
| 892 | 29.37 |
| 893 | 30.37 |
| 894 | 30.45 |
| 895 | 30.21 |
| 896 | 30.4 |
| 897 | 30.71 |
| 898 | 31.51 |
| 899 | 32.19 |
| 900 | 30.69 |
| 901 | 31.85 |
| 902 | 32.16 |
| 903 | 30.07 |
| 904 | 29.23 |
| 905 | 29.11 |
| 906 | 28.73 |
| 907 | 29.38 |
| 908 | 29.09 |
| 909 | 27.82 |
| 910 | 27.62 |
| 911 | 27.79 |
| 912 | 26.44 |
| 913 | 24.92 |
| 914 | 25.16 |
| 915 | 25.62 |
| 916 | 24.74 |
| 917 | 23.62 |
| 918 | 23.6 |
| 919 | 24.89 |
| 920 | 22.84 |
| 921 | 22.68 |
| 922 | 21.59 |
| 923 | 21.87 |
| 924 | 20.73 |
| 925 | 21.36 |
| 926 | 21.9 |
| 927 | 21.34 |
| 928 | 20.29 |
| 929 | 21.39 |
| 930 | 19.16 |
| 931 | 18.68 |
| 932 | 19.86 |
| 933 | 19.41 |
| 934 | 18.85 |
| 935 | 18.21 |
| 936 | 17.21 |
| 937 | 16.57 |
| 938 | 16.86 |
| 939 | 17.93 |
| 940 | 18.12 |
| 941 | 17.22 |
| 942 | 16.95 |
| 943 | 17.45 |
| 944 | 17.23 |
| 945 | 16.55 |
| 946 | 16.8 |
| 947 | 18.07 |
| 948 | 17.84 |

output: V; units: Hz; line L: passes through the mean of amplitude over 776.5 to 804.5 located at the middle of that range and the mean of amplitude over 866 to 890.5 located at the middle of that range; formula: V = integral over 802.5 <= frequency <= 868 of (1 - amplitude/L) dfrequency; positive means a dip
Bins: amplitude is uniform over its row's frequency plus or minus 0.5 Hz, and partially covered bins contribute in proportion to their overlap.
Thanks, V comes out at 3.2 Hz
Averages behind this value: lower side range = 19.1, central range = 21.8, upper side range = 26.8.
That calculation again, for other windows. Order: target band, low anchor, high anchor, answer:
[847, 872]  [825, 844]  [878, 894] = 4.4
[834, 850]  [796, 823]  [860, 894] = 1.6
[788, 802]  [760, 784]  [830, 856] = -3.1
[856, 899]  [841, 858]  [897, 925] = -4.7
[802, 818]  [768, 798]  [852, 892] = -1.4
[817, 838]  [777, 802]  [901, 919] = -1.1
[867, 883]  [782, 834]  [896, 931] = -0.6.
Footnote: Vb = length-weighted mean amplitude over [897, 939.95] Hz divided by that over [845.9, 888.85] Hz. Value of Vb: 1.0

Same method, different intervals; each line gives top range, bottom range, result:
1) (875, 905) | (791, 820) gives 1.32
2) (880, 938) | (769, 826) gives 1.29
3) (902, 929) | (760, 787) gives 1.44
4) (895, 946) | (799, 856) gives 1.08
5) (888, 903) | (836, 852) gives 1.45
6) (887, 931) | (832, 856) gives 1.26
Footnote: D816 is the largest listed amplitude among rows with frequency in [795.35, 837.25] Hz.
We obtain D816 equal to 24.8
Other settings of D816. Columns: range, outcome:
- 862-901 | 32.19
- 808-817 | 23.48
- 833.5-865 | 23.72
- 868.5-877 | 25.32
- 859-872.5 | 24.85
